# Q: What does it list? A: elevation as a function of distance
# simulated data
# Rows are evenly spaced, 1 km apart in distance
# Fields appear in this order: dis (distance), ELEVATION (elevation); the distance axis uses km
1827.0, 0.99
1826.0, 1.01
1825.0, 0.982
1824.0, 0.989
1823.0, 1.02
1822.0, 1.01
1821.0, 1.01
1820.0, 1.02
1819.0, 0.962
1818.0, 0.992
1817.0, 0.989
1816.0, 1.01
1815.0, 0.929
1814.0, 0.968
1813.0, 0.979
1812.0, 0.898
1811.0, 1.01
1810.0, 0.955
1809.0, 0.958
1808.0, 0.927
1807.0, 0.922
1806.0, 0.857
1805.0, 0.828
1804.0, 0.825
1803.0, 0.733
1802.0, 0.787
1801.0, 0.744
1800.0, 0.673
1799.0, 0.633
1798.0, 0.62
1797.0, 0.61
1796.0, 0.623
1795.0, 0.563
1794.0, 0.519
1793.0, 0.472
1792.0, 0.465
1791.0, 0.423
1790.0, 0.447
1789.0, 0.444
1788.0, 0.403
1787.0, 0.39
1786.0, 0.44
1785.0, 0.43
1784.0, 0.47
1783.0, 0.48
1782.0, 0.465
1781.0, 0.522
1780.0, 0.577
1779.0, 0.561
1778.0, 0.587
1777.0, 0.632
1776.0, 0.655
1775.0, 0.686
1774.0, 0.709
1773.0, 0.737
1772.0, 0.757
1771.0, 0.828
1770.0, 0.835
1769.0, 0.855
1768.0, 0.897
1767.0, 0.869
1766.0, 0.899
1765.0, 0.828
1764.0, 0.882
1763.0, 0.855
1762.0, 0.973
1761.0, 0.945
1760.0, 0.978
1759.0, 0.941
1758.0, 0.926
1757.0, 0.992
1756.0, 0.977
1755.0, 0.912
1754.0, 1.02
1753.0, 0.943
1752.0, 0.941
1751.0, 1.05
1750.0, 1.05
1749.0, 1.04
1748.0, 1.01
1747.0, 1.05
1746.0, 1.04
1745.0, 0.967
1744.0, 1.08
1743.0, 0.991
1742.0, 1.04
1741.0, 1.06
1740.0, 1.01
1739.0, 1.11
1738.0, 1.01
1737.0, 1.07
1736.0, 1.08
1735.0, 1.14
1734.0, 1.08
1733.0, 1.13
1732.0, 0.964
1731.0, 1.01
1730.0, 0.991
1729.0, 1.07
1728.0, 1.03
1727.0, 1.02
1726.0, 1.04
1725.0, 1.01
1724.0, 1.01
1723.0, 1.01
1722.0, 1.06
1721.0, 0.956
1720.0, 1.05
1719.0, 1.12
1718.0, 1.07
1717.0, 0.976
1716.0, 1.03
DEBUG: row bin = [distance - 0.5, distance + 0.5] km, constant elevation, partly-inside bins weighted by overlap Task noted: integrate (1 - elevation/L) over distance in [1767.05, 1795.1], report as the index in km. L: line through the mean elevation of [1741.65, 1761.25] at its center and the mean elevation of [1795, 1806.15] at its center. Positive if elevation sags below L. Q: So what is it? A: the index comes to 8.3 km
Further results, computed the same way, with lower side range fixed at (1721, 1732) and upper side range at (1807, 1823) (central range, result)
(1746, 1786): 7.5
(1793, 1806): 4.0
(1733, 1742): -0.5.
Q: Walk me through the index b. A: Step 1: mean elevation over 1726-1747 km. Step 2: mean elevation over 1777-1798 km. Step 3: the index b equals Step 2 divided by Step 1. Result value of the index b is 0.48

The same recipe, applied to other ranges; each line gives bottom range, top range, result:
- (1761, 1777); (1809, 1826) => 1.20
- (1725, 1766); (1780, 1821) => 0.71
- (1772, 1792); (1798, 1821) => 1.66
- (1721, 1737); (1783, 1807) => 0.56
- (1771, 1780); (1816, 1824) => 1.49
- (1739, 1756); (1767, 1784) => 0.66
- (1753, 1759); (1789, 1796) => 0.51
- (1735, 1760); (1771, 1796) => 0.53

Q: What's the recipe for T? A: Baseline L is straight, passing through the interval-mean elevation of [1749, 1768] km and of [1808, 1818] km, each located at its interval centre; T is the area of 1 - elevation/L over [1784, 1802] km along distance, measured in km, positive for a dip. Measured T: 8.1 km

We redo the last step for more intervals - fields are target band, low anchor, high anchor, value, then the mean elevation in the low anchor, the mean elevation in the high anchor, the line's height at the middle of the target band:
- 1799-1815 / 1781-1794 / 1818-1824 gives -1.92 km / 0.45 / 1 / 0.771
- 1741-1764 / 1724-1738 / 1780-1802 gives -3.47 km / 1.05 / 0.524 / 0.859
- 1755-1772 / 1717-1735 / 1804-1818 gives 1.60 km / 1.04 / 0.938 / 0.994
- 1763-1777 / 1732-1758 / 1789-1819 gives 1.84 km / 1.03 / 0.769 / 0.918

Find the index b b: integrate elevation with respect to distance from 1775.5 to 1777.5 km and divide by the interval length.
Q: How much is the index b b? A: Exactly 0.643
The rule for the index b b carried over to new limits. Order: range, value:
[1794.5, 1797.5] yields 0.599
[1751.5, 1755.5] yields 0.954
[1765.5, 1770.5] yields 0.871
